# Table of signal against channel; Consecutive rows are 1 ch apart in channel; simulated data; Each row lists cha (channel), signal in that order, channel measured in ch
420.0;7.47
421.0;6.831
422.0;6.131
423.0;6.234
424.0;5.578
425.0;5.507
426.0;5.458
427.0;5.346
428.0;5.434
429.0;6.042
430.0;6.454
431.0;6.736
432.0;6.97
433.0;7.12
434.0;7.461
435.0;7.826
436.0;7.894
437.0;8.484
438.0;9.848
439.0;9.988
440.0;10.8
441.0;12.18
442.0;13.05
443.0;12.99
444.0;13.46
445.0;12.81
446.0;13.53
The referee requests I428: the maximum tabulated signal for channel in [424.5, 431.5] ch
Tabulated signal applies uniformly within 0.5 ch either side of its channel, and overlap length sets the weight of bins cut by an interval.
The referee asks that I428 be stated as 6.736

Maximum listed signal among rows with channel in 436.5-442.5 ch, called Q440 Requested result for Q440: 13.05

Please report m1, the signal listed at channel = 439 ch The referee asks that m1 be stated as 9.988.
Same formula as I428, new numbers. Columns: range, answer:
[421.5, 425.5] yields 6.234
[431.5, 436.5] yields 7.894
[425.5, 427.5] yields 5.458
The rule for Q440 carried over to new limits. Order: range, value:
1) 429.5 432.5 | 6.97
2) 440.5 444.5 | 13.46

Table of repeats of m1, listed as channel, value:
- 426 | 5.458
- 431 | 6.736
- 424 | 5.578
